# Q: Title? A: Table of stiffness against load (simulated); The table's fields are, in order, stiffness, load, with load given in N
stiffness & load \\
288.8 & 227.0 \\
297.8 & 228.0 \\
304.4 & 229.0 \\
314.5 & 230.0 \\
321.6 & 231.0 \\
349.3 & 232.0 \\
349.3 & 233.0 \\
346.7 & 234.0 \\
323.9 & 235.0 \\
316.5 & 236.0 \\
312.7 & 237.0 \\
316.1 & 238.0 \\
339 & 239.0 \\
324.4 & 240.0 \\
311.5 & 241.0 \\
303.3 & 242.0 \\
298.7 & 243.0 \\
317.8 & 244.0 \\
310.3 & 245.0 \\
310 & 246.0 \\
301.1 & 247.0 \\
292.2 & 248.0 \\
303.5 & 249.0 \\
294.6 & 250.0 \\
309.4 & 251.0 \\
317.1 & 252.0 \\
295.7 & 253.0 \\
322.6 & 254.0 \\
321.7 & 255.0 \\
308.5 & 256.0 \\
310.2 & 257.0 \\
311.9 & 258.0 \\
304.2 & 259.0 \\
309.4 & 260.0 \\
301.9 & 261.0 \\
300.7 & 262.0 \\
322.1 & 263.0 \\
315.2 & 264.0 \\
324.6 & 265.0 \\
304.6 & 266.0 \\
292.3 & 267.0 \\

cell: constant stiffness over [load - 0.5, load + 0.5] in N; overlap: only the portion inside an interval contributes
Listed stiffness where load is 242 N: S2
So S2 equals 303.3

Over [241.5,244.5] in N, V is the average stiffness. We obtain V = 307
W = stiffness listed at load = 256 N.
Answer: 308.5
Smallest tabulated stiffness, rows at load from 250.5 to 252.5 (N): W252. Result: 309.4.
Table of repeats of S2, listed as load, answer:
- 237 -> 312.7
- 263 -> 322.1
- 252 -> 317.1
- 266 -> 304.6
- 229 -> 304.4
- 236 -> 316.5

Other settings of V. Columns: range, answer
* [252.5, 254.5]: 309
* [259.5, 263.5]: 309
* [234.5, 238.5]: 317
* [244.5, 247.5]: 307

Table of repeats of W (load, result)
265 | 324.6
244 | 317.8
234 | 346.7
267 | 292.3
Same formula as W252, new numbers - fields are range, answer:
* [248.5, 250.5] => 294.6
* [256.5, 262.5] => 300.7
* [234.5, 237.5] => 312.7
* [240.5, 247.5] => 298.7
